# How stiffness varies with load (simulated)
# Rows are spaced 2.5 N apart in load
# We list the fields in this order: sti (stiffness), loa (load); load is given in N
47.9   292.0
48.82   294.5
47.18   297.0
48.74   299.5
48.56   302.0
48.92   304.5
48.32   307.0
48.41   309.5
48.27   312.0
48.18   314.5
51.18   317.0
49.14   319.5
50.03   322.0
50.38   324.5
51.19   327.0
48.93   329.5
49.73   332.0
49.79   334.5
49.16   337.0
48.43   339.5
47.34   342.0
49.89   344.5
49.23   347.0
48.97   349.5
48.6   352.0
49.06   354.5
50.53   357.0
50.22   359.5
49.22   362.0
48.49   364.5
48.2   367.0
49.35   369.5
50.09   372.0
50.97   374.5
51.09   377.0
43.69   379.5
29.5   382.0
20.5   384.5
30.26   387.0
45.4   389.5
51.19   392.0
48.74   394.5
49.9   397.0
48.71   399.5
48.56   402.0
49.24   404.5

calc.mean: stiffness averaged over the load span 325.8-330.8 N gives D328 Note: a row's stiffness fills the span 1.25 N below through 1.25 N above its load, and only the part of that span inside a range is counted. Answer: 50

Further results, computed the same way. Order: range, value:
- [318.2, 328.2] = 50.2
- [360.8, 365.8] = 48.8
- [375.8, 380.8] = 47.2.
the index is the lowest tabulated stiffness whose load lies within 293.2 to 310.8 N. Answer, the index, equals 47.18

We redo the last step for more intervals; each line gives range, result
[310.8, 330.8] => 48.18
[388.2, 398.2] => 45.4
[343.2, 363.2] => 48.6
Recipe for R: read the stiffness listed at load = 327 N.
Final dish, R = 51.19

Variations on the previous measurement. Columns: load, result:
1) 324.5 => 50.38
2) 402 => 48.56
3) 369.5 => 49.35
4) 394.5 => 48.74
